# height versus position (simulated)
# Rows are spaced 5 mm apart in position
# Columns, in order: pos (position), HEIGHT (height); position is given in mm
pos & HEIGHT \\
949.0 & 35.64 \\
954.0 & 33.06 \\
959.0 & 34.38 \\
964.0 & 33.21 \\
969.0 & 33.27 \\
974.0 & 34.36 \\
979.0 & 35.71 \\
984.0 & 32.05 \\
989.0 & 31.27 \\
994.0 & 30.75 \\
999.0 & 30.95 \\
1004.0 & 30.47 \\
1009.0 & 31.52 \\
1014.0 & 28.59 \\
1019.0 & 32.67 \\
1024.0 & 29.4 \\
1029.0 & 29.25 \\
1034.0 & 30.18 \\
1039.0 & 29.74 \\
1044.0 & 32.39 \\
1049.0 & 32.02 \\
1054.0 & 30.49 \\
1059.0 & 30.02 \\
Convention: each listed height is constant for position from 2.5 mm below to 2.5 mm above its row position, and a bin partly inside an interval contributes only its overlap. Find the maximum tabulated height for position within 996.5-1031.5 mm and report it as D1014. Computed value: 32.67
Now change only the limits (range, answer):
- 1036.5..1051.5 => 32.39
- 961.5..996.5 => 35.71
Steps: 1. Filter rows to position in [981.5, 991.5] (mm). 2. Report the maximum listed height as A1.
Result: 32.05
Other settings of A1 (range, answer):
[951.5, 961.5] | 34.38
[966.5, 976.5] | 34.36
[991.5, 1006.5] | 30.95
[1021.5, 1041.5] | 30.18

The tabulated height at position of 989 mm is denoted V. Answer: 31.27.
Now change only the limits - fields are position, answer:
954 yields 33.06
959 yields 34.38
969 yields 33.27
